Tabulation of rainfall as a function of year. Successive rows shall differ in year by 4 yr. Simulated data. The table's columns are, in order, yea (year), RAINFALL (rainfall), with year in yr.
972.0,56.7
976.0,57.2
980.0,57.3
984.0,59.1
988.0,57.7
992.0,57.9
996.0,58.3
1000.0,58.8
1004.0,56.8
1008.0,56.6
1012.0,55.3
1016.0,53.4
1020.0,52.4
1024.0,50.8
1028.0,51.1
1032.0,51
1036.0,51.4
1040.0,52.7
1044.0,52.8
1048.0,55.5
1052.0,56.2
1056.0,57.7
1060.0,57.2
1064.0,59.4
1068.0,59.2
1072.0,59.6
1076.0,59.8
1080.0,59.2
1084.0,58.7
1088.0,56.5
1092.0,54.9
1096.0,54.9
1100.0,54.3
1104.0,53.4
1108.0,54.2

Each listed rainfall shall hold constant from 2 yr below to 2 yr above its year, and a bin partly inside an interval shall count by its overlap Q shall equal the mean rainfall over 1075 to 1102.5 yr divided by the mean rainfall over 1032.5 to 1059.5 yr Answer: 1.04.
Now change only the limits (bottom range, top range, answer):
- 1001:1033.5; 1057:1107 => 1.07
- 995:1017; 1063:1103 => 1.02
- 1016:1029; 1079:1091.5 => 1.11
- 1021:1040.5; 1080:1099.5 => 1.10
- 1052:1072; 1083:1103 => 0.95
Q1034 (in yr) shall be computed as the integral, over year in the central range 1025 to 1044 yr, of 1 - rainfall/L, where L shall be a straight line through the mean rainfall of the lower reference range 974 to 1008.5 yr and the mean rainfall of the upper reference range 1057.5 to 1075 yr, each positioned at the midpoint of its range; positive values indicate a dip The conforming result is 2.2 yr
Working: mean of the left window 57.8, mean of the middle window 51.6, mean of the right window 58.9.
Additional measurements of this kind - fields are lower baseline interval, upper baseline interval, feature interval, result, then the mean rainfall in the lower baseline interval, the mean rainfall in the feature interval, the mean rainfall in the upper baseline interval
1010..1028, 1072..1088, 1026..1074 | 0.5 yr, 52.8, 55.3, 58.9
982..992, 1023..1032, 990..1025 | -0.7 yr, 58.3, 55.7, 51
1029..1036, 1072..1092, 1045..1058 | -0.6 yr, 51.1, 56.2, 58.3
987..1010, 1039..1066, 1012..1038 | 2.3 yr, 57.7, 52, 56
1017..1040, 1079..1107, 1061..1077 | -1.5 yr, 51.5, 59.3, 55.8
